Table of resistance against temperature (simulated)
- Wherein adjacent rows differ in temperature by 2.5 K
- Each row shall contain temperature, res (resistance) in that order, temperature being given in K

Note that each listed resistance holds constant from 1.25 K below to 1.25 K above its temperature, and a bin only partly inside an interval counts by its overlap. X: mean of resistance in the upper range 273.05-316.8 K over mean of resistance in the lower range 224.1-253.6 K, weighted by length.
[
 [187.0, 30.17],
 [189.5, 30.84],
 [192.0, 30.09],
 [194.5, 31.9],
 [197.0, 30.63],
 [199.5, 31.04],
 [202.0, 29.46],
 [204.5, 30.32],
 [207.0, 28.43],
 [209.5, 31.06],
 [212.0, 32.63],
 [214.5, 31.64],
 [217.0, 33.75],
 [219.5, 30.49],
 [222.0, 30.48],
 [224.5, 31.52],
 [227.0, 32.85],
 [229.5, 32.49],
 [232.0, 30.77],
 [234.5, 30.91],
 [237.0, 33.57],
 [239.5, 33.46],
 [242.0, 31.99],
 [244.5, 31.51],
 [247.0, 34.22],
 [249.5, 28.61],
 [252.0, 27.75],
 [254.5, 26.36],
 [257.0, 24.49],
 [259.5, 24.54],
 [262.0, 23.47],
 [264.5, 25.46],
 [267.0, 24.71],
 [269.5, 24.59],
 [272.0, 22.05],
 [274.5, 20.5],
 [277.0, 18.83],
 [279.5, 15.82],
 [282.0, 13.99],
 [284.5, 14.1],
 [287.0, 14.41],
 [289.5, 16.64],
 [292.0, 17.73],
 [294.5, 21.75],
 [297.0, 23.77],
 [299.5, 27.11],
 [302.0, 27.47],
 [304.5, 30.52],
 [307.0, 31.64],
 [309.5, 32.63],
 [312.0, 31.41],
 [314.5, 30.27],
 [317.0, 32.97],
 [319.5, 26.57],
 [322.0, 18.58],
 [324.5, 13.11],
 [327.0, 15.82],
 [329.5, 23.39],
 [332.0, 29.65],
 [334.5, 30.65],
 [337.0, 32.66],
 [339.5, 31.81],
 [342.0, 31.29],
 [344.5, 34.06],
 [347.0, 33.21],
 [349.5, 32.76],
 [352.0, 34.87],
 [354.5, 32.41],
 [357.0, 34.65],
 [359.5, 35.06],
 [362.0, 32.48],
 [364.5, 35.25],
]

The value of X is 0.7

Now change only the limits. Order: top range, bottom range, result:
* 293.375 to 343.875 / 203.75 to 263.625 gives 0.90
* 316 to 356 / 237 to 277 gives 1.06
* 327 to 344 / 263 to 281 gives 1.34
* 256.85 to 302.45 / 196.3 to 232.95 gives 0.67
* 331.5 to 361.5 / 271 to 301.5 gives 1.72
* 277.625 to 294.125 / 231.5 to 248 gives 0.49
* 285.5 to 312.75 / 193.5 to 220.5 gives 0.80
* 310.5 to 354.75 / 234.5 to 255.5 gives 0.92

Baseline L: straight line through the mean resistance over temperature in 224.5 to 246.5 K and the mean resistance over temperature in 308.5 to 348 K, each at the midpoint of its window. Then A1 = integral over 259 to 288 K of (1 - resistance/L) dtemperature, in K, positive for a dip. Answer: 9.9 K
